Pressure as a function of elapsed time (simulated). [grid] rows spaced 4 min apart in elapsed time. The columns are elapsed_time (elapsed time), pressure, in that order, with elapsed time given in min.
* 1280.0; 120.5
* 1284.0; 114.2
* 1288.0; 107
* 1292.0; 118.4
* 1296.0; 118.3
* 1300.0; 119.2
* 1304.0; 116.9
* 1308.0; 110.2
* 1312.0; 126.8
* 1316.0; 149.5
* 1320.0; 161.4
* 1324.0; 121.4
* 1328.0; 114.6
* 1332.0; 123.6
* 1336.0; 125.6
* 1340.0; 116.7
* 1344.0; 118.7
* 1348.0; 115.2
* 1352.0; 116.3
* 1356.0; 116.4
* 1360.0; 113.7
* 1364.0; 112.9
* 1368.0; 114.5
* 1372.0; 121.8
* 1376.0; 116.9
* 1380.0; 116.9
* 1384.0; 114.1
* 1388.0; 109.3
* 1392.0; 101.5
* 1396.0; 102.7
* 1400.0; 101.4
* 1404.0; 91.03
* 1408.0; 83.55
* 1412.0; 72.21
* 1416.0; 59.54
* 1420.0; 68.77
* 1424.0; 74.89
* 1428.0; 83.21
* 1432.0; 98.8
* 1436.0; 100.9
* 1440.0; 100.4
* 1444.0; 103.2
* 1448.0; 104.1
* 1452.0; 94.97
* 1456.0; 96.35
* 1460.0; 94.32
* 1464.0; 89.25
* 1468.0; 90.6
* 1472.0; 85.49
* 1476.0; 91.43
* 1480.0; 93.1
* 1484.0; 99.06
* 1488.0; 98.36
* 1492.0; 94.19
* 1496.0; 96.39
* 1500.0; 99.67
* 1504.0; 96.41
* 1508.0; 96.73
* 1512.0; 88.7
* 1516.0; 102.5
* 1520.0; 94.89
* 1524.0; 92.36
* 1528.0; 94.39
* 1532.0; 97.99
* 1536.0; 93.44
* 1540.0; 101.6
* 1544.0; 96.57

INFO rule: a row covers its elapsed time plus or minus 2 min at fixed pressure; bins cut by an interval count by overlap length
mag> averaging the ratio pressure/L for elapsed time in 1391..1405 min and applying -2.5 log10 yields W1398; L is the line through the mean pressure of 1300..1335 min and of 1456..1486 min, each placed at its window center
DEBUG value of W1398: 0.10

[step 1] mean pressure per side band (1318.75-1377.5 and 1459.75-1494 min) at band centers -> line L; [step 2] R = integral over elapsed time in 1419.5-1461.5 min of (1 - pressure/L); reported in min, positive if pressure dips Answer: 2.8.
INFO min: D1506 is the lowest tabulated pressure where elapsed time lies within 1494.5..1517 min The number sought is 88.7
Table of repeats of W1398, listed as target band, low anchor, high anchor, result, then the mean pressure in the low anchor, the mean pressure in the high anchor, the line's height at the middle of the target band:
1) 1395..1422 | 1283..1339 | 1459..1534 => 0.30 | 123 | 94.5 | 108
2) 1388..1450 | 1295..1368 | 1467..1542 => 0.20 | 122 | 95.2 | 108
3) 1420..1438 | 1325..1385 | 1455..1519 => 0.20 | 117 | 94.5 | 105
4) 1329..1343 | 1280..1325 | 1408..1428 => -0.12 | 124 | 71.8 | 109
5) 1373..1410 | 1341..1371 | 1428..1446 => 0.04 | 116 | 98.9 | 108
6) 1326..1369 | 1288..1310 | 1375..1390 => -0.02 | 116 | 114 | 115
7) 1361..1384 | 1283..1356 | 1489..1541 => -0.01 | 122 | 96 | 115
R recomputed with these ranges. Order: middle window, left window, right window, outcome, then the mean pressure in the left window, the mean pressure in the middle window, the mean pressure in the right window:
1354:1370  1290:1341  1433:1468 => 0.2 min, 125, 114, 97.5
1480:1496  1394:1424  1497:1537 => -0.8 min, 82.2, 96.6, 95.8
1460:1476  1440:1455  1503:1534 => 1.5 min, 100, 89.6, 95.5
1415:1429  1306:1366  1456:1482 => 4.2 min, 123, 71.6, 91.1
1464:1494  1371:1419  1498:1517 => 1.2 min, 98.1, 92.9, 96.5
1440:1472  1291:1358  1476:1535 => 2.4 min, 123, 95.7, 95.9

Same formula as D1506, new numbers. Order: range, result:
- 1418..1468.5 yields 68.77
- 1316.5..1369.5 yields 112.9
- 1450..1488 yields 85.49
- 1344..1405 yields 91.03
